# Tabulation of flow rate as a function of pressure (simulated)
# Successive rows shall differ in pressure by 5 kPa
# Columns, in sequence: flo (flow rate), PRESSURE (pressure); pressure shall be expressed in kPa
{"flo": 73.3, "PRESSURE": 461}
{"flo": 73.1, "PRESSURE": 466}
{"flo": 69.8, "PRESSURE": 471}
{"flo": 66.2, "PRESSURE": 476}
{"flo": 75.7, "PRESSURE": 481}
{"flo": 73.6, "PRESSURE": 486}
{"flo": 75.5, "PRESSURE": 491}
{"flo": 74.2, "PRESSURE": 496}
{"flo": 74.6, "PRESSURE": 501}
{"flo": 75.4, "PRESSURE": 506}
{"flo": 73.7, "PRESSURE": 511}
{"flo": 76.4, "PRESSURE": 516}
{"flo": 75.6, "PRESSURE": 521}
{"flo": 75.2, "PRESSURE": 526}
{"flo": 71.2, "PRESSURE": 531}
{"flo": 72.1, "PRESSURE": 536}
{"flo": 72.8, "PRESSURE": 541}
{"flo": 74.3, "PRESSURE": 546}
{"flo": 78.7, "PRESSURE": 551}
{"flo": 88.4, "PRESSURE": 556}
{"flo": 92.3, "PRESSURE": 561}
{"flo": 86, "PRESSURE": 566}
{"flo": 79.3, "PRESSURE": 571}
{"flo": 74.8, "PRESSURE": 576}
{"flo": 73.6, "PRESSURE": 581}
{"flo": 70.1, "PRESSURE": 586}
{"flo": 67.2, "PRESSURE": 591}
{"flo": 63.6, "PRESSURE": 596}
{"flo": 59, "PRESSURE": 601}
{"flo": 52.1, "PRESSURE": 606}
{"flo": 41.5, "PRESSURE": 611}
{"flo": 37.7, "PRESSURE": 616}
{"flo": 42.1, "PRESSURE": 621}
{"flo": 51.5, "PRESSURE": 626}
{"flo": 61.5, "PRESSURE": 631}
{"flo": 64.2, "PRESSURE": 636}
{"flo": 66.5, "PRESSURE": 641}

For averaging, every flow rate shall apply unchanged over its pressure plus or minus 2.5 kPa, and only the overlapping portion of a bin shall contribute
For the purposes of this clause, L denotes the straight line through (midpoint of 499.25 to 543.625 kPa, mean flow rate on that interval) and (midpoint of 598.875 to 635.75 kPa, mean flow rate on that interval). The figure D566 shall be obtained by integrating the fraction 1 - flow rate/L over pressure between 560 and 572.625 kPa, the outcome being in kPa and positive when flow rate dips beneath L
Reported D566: -4.5 kPa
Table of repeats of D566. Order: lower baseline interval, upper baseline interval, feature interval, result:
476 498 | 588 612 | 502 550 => -4.20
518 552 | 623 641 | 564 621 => 2.66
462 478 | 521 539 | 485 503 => -0.80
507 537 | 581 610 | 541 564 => -4.38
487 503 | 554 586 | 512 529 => 0.33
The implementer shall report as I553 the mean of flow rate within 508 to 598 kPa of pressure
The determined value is 75.9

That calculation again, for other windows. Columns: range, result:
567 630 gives 60.1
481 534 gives 74.6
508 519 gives 75.1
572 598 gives 70.5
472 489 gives 71.8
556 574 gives 85.9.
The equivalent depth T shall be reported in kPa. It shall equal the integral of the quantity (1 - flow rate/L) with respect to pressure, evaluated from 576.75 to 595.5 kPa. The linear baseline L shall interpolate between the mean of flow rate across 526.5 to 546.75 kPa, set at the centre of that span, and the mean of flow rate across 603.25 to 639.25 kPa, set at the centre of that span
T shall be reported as -3.2 kPa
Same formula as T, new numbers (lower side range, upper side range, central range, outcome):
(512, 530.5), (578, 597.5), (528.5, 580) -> -4.9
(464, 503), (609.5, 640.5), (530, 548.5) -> -2.4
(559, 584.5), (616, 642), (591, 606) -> 1.7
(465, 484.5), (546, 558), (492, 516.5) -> 0.1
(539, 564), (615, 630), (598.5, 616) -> 1.6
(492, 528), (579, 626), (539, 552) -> -1.4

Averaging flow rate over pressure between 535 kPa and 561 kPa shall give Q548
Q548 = 79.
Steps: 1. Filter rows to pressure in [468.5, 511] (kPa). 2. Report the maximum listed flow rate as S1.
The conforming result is 75.7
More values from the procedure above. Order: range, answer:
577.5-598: 73.6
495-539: 76.4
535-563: 92.3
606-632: 61.5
